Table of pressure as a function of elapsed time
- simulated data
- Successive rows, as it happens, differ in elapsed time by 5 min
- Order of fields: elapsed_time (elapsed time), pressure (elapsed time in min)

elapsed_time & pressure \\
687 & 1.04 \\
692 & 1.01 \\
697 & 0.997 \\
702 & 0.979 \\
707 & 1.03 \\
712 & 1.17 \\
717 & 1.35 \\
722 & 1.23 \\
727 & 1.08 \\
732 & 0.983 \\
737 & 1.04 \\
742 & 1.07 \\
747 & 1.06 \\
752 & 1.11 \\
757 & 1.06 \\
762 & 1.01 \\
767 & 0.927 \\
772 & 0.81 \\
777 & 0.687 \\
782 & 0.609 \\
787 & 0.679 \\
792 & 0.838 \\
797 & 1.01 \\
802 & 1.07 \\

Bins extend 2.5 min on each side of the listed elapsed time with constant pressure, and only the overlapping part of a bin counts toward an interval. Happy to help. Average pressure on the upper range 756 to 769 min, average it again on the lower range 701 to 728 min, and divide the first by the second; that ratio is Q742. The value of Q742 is 0.9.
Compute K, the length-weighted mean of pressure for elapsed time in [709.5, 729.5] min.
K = 1.21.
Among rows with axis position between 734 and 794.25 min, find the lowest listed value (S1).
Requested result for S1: 0.609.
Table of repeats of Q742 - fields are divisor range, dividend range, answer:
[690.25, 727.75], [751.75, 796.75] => 0.77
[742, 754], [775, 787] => 0.60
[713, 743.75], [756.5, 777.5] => 0.80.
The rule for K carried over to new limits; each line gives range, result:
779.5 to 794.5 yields 0.709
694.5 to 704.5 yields 0.988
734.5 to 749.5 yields 1.06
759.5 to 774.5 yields 0.916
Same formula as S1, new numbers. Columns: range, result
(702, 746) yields 0.979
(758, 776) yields 0.81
